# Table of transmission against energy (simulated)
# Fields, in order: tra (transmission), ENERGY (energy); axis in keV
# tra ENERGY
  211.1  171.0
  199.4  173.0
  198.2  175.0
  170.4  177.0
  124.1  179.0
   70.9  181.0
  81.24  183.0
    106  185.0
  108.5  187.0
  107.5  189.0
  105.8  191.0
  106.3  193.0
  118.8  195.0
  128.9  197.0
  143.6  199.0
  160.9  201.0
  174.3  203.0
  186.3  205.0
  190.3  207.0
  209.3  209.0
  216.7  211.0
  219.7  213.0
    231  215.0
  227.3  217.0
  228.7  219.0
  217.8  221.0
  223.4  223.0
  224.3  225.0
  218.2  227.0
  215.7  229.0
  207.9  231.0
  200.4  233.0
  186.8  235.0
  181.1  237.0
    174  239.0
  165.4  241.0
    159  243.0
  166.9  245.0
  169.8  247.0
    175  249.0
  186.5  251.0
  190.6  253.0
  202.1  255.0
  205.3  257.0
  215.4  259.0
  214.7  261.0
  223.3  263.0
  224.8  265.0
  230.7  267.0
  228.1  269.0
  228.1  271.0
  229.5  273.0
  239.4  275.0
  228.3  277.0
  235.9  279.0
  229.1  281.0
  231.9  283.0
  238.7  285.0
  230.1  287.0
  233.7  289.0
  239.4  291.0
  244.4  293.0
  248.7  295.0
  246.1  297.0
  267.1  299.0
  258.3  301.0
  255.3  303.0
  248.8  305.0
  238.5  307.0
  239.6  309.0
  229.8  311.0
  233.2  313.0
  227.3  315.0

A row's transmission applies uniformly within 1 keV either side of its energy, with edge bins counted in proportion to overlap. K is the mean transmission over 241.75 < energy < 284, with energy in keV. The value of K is 210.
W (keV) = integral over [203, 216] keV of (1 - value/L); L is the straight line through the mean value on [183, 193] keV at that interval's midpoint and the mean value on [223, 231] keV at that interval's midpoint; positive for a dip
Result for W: -3.02 keV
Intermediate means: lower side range 104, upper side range 218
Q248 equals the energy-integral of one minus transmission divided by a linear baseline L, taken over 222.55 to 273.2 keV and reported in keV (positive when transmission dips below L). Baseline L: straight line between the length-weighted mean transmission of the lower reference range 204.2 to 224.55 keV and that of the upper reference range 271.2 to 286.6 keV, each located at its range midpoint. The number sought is 5.3 keV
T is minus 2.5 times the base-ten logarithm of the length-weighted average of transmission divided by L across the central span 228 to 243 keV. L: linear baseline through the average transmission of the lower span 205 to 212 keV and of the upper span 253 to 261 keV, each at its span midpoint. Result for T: 0.09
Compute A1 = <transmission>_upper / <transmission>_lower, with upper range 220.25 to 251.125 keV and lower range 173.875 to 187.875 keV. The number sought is 1.6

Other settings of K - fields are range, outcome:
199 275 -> 203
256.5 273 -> 222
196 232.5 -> 201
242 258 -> 182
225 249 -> 187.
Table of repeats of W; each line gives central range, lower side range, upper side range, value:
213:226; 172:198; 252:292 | -4.8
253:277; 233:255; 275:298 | -1.6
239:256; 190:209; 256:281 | 2.2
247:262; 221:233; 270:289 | 1.9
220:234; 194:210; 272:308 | -2.2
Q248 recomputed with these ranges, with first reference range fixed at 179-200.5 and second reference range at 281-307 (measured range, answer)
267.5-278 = -0.7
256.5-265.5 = -0.7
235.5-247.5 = 0.4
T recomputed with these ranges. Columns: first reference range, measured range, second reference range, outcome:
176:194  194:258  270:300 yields -0.20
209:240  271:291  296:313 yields 0.02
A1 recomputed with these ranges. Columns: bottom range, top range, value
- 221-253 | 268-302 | 1.25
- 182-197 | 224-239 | 1.91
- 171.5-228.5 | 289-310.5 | 1.47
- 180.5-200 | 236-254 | 1.60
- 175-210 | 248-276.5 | 1.57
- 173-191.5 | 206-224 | 1.76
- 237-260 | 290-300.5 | 1.37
